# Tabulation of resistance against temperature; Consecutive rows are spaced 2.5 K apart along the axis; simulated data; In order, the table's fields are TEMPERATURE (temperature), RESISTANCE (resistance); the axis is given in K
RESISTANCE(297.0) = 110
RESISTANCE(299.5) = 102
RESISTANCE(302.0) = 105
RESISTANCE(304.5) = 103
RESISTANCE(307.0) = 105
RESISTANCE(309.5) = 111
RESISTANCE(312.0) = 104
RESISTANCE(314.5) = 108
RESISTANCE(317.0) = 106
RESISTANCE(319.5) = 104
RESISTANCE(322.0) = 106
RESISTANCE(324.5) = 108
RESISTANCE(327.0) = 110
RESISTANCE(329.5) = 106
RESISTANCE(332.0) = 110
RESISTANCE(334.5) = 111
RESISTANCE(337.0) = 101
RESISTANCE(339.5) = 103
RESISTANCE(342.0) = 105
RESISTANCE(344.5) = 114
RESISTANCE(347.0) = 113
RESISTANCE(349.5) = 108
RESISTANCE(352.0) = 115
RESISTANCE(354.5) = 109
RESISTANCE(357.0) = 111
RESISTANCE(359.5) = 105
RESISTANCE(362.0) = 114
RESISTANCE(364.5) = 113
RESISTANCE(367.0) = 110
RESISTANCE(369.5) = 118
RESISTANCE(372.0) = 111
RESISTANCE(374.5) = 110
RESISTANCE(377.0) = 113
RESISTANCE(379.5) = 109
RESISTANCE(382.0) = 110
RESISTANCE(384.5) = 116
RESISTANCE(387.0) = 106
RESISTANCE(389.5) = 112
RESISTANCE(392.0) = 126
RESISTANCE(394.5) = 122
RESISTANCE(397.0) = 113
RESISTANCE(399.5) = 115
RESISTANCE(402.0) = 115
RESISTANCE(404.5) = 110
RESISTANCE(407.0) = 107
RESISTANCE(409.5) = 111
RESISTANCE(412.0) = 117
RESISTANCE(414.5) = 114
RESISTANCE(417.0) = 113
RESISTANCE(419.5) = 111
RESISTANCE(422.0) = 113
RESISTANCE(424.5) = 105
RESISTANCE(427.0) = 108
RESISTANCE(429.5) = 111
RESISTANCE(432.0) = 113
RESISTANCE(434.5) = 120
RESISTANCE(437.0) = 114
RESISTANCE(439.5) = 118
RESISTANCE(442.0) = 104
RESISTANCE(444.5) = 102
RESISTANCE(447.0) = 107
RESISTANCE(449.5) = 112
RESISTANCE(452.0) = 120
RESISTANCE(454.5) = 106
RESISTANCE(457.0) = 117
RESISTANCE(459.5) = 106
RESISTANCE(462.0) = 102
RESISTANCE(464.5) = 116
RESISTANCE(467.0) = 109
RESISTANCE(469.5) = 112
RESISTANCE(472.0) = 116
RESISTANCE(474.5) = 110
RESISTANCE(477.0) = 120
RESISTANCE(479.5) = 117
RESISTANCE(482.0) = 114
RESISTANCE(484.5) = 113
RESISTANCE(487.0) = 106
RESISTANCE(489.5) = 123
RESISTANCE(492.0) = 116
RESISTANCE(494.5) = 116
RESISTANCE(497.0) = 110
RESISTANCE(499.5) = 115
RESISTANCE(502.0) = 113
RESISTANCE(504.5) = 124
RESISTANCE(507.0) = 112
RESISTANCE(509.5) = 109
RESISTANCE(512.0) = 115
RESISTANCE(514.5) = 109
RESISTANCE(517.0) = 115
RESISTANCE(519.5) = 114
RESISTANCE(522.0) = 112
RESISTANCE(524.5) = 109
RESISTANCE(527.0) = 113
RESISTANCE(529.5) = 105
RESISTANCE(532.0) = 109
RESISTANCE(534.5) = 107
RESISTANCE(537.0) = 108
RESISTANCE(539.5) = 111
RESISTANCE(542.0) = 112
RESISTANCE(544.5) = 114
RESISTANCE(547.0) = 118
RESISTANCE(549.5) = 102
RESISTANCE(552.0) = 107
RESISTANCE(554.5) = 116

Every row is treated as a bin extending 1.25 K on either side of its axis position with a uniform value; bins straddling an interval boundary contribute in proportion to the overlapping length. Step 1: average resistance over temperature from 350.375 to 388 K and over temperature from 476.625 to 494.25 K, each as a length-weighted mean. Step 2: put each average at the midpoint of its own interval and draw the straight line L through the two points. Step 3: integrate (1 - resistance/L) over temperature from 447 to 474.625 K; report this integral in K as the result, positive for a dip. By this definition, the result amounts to 0.8 K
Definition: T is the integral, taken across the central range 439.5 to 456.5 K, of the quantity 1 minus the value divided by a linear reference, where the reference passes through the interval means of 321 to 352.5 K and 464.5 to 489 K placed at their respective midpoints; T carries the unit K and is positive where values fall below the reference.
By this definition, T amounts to 0.4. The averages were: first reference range 108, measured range 110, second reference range 113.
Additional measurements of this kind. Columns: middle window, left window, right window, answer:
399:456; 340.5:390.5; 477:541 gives 0.1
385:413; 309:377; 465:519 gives -0.8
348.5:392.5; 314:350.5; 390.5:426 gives -0.5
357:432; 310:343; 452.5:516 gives -2.1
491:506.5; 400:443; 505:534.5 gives -0.6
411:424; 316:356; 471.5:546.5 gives -0.3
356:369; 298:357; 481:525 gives -0.3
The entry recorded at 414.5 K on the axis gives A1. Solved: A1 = 114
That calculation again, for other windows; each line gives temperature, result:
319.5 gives 104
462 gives 102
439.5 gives 118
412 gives 117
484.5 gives 113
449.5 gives 112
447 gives 107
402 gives 115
